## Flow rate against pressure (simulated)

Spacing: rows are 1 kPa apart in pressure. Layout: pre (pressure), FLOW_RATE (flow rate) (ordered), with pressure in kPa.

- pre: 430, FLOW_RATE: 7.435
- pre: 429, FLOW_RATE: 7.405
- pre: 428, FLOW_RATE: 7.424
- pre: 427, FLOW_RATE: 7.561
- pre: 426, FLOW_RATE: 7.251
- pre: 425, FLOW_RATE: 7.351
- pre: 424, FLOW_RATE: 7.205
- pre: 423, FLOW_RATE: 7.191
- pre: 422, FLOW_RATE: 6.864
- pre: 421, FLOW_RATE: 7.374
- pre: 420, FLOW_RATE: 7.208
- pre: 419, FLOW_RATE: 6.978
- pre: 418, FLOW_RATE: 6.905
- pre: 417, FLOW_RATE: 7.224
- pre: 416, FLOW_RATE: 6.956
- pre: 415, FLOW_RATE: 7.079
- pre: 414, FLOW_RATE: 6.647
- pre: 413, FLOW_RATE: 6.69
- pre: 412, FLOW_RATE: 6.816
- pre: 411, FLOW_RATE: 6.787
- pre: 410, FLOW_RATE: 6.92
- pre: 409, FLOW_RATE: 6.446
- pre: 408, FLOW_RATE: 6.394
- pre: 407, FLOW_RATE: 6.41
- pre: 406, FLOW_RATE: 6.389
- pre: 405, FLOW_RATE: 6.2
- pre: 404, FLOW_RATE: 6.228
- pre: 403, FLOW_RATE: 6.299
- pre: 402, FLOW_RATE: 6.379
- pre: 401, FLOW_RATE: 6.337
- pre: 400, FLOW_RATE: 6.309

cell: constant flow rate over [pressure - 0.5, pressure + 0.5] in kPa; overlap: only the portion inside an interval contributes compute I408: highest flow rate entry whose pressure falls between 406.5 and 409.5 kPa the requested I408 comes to 6.446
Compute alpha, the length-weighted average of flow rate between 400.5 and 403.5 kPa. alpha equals 6.34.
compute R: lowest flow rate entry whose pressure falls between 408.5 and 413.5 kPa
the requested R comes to 6.446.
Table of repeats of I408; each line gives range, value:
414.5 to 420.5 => 7.224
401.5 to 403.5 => 6.379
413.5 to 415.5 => 7.079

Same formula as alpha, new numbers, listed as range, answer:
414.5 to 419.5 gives 7.03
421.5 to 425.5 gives 7.15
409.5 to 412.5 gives 6.84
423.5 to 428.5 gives 7.36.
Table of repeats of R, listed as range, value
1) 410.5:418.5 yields 6.647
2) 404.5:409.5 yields 6.2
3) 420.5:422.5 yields 6.864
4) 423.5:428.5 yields 7.205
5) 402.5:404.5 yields 6.228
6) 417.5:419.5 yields 6.905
